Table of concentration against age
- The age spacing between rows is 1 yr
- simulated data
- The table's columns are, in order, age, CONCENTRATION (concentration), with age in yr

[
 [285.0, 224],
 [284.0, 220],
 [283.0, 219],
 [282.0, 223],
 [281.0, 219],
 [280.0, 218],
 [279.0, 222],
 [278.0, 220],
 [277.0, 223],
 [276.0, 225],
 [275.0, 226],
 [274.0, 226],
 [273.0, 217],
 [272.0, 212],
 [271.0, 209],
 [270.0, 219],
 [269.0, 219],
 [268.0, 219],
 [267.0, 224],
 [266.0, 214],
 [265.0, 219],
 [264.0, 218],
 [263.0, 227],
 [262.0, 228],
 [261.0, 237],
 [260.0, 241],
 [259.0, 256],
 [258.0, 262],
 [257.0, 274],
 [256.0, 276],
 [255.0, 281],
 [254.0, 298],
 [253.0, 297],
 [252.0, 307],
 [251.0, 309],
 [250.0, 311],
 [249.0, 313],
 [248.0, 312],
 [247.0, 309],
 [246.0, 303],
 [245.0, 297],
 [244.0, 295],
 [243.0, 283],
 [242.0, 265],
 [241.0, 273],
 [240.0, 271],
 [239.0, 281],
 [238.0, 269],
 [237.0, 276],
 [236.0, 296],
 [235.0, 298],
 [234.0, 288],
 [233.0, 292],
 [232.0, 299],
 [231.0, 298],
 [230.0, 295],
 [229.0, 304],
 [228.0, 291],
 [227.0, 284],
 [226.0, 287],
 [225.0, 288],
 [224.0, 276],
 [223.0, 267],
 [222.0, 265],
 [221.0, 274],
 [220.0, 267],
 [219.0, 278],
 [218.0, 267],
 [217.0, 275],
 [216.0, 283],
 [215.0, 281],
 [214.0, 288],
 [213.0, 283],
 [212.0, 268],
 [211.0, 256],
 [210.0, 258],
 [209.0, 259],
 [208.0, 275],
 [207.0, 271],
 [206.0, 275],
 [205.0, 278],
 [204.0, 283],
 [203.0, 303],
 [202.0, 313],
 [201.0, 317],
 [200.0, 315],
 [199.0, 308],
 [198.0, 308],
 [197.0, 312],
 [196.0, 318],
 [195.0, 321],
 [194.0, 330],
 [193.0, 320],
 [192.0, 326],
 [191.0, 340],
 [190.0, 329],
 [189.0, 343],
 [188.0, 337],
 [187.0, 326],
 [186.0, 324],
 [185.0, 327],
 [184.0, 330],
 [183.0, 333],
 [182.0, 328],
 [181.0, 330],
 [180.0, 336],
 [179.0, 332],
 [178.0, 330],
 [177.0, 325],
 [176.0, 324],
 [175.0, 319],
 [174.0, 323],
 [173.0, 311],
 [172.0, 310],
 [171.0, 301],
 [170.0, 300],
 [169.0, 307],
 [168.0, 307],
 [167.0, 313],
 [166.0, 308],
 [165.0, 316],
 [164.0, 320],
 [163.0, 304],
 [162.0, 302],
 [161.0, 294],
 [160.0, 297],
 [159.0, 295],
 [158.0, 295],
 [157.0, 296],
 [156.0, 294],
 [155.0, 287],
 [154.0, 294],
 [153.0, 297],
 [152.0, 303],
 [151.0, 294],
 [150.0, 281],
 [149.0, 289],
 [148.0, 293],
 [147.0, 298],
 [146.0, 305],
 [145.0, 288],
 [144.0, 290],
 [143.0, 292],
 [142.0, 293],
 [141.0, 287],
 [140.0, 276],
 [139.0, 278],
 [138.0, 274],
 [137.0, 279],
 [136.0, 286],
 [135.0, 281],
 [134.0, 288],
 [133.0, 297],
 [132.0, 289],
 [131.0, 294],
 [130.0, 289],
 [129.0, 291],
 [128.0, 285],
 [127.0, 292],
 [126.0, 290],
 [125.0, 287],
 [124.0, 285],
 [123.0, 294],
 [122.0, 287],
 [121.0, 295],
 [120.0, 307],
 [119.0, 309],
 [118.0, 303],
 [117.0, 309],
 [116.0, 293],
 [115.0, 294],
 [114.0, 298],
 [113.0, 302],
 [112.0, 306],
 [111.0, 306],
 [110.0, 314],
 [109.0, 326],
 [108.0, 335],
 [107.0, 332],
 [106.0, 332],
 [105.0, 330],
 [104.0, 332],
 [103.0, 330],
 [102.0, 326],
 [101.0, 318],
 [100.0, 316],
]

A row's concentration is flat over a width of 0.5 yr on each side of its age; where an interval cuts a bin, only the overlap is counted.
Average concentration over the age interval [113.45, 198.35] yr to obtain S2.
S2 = 304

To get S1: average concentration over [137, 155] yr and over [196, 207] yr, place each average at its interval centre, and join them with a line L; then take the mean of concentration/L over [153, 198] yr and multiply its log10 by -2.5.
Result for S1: -0.07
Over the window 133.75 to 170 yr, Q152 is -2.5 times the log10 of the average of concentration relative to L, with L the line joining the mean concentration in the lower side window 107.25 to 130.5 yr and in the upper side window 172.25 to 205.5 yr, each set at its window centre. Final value 0.06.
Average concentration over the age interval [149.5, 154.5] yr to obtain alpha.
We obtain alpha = 294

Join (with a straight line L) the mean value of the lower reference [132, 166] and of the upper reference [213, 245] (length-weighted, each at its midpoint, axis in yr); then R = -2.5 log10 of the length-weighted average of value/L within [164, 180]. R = -0.09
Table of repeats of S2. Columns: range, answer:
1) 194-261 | 287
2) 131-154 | 289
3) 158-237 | 302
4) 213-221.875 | 276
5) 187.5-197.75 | 327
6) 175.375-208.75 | 317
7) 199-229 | 281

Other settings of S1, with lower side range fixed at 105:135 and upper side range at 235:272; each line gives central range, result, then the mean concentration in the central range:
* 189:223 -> -0.05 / 293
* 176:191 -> -0.16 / 331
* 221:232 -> -0.05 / 286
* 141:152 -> 0.01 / 293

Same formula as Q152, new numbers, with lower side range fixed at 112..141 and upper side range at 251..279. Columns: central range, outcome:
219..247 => -0.132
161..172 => -0.114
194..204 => -0.178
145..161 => -0.048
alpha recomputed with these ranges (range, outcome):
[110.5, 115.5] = 301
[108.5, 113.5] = 311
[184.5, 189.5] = 331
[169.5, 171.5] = 300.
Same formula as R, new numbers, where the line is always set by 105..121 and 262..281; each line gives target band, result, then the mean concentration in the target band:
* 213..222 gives -0.10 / 276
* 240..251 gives -0.25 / 296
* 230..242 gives -0.18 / 285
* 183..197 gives -0.22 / 328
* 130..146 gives 0.04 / 287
